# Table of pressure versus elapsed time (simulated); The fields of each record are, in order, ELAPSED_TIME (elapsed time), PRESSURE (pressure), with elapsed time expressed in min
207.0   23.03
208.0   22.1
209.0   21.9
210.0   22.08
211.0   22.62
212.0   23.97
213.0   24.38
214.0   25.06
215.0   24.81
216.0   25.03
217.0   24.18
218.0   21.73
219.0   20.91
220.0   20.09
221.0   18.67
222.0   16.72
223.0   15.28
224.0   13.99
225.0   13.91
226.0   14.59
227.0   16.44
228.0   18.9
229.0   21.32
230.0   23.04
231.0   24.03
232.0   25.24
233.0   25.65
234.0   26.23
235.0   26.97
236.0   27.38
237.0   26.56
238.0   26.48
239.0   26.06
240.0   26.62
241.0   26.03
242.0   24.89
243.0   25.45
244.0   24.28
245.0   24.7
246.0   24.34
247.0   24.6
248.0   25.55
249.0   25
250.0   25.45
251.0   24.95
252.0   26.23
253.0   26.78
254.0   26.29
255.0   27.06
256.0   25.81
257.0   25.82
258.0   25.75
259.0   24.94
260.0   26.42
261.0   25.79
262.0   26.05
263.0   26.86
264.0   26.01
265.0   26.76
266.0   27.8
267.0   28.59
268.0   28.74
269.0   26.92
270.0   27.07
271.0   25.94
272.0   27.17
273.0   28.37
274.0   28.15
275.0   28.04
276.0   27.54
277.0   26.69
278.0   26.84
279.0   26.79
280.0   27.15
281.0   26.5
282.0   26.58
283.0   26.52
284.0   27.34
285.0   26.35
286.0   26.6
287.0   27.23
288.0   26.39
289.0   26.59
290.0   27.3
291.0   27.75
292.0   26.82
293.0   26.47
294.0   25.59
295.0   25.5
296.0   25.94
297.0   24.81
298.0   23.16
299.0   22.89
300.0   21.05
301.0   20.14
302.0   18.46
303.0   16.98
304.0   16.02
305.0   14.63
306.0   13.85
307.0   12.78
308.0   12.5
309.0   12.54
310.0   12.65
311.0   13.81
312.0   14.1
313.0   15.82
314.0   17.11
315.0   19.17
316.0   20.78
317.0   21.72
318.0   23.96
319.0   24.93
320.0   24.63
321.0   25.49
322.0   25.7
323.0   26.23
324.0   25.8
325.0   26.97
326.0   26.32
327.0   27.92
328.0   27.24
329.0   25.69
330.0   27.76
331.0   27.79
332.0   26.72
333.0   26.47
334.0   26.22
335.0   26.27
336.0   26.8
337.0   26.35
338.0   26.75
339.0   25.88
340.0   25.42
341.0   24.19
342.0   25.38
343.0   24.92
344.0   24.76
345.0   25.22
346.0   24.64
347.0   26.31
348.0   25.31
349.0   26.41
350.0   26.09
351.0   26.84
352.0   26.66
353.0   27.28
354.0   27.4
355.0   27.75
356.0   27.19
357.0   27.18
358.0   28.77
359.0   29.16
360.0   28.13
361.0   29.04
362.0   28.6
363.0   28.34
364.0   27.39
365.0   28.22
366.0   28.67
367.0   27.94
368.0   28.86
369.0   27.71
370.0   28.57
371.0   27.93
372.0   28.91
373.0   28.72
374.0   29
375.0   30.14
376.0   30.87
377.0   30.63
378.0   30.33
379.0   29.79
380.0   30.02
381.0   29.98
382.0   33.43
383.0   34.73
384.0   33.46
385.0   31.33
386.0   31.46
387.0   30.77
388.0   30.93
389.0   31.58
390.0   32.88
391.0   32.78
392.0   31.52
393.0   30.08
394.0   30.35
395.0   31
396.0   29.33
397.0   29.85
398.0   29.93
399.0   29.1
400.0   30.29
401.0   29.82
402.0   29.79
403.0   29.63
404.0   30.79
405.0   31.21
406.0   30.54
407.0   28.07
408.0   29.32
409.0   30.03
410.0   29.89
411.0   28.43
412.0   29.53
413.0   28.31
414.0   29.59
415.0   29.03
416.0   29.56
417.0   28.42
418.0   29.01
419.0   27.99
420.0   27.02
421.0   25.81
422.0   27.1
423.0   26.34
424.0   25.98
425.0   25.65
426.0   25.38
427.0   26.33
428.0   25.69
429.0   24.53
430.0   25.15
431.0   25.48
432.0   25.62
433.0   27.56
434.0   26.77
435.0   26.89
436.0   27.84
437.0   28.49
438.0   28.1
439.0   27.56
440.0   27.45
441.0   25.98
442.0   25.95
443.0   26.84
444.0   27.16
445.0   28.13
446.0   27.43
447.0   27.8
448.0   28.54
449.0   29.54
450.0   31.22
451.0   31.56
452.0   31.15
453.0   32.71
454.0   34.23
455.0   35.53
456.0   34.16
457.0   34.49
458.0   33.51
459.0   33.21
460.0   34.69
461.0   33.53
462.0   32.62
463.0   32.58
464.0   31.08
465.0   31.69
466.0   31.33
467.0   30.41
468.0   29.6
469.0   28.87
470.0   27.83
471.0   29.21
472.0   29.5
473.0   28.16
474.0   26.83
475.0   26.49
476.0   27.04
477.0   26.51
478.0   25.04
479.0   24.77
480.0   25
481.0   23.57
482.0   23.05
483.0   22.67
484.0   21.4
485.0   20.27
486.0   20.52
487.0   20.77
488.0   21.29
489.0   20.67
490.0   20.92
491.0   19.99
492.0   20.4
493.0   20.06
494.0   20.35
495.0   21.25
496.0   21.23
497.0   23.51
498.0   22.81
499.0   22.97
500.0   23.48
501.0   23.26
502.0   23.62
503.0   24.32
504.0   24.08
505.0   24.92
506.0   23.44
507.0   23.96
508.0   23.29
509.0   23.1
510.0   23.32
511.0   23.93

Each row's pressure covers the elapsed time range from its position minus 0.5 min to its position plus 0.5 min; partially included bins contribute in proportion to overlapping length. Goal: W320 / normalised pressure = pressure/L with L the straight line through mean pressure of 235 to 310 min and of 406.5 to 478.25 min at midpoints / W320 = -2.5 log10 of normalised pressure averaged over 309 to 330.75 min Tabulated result 0.16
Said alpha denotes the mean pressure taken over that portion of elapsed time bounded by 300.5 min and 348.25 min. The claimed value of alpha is 22.4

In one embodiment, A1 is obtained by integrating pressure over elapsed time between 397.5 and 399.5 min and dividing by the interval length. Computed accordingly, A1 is 29.5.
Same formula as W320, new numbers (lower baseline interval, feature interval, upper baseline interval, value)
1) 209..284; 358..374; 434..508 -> -0.107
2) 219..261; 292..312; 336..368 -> 0.312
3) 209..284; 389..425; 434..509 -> -0.127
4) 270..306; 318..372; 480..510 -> -0.111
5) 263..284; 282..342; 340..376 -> 0.177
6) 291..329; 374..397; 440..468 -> -0.184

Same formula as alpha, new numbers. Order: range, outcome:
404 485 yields 28.4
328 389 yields 28.1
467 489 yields 25.2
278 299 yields 26.3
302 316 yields 15.1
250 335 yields 24.3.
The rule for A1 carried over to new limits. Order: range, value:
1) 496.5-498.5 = 23.2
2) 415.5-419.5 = 28.7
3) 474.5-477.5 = 26.7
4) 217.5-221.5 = 20.4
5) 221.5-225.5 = 15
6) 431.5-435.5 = 26.7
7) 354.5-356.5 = 27.5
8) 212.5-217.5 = 24.7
